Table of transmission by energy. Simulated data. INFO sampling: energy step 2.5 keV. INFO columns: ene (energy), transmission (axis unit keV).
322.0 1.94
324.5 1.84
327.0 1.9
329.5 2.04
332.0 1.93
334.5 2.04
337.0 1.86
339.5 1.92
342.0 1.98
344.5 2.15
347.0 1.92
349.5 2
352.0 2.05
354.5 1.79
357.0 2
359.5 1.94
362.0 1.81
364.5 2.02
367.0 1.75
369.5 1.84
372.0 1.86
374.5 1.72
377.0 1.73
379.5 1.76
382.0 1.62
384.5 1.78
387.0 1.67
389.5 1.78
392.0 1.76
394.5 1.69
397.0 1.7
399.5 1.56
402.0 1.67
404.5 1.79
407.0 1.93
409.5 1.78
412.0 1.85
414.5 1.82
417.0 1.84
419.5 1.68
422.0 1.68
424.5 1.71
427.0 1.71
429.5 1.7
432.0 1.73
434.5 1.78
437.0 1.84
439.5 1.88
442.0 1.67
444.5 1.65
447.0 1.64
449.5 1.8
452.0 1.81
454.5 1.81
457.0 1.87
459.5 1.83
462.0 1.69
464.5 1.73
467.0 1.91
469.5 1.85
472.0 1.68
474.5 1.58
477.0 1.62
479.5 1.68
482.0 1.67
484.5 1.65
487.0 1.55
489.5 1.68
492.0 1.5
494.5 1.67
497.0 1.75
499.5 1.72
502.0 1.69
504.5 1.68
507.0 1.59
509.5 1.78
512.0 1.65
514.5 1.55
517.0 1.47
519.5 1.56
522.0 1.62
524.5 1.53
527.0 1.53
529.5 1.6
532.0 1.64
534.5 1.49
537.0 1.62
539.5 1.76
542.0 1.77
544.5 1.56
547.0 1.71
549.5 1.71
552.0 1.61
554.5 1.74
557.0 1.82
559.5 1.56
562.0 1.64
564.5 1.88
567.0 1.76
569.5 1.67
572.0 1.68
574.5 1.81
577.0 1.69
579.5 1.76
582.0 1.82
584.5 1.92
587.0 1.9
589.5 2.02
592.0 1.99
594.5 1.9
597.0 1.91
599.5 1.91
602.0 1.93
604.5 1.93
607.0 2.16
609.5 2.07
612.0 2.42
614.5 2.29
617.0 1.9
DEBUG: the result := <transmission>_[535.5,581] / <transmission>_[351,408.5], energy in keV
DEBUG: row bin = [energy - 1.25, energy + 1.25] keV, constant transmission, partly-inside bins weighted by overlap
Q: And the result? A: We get 0.95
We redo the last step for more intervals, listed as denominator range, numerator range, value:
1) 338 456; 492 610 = 0.96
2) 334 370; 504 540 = 0.83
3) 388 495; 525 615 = 1.04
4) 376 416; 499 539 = 0.92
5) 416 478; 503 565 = 0.94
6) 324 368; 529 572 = 0.86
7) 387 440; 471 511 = 0.94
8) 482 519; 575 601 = 1.15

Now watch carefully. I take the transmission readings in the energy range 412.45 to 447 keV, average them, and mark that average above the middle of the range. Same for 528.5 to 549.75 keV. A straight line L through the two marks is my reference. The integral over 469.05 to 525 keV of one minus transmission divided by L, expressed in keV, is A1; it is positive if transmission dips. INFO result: 1.6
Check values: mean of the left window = 1.74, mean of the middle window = 1.64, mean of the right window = 1.65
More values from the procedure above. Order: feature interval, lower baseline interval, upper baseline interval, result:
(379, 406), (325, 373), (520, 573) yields 2.4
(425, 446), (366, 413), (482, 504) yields -0.4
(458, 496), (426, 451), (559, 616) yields 2.0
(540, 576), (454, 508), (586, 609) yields 3.2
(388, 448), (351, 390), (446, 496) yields 0.8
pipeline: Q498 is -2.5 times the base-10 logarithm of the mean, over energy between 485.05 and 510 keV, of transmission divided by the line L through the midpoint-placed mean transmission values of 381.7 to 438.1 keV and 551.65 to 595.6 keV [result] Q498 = 0.071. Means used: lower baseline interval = 1.74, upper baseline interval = 1.79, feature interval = 1.66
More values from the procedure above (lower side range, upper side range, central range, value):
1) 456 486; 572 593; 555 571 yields 0.066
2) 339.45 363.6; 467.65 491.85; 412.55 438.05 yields 0.022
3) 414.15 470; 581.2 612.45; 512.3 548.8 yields 0.178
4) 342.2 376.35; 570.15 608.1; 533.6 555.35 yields 0.137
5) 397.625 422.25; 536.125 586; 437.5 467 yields -0.011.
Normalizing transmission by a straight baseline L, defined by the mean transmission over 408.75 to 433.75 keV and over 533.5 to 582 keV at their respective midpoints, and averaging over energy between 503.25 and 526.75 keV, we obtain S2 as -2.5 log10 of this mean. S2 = 0.08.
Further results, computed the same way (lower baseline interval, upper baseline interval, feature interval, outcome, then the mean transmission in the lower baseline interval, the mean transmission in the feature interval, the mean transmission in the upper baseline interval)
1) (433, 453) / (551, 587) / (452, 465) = -0.02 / 1.76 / 1.79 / 1.75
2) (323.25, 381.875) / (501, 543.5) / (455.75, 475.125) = -0.04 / 1.9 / 1.77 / 1.62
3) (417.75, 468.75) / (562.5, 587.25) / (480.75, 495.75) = 0.09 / 1.76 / 1.62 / 1.78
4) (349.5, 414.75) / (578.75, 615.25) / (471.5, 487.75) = 0.16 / 1.8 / 1.63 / 1.99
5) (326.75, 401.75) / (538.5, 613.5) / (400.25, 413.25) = 0.03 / 1.85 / 1.79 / 1.84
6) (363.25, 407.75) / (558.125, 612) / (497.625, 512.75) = 0.08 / 1.76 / 1.69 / 1.87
